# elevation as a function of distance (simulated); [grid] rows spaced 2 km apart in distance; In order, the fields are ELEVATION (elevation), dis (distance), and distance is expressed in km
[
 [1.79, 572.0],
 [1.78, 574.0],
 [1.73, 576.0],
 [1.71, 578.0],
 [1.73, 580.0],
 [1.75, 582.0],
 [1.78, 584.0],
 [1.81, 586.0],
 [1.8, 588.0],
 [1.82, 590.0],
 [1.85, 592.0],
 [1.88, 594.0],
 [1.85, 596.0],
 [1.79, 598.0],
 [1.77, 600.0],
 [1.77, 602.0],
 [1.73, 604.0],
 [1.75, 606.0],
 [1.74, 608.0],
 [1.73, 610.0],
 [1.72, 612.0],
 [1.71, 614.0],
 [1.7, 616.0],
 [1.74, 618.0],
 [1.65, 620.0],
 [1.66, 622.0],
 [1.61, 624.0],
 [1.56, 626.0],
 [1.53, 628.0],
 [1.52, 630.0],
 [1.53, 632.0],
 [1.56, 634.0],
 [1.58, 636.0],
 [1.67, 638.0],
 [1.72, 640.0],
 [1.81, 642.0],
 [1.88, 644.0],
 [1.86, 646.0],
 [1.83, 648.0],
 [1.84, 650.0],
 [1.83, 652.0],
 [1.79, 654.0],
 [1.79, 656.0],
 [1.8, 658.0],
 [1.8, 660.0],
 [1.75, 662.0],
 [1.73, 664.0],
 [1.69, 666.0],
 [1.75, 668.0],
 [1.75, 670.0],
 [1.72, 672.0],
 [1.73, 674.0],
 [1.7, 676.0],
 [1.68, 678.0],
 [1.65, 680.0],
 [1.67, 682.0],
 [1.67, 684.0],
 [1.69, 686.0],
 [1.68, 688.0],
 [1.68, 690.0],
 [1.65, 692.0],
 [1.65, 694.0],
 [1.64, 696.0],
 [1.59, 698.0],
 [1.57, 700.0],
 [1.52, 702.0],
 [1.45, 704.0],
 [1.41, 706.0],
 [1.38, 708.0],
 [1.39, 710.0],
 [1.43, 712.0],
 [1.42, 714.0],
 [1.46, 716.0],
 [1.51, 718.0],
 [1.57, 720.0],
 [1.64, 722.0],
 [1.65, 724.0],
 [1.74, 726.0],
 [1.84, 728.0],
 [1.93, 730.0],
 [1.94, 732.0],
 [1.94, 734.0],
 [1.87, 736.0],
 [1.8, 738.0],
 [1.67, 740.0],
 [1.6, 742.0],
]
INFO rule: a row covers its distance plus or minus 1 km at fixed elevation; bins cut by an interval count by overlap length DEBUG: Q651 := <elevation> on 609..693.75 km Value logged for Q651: 1.7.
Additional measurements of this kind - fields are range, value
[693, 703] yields 1.59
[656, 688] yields 1.72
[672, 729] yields 1.6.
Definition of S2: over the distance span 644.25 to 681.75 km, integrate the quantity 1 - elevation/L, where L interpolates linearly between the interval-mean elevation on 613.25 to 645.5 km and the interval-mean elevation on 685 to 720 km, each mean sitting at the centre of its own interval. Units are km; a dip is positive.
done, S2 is -3.75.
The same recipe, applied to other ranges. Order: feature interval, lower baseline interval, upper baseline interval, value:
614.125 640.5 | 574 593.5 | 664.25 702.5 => 1.7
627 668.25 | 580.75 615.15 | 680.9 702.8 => -0.5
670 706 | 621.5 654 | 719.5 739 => 2.2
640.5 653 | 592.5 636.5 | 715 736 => -1.0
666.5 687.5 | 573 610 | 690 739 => -0.3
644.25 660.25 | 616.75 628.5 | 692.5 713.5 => -2.4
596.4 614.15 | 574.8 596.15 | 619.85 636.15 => -0.6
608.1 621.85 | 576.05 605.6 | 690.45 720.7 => 0.2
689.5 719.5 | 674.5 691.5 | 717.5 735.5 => 3.6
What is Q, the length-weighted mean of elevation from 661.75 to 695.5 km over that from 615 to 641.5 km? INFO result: 1.05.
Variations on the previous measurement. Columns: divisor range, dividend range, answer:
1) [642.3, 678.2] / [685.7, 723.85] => 0.87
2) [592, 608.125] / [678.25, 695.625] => 0.93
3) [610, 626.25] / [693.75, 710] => 0.90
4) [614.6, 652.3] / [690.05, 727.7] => 0.92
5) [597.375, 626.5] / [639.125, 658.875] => 1.06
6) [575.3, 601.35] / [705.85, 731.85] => 0.88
